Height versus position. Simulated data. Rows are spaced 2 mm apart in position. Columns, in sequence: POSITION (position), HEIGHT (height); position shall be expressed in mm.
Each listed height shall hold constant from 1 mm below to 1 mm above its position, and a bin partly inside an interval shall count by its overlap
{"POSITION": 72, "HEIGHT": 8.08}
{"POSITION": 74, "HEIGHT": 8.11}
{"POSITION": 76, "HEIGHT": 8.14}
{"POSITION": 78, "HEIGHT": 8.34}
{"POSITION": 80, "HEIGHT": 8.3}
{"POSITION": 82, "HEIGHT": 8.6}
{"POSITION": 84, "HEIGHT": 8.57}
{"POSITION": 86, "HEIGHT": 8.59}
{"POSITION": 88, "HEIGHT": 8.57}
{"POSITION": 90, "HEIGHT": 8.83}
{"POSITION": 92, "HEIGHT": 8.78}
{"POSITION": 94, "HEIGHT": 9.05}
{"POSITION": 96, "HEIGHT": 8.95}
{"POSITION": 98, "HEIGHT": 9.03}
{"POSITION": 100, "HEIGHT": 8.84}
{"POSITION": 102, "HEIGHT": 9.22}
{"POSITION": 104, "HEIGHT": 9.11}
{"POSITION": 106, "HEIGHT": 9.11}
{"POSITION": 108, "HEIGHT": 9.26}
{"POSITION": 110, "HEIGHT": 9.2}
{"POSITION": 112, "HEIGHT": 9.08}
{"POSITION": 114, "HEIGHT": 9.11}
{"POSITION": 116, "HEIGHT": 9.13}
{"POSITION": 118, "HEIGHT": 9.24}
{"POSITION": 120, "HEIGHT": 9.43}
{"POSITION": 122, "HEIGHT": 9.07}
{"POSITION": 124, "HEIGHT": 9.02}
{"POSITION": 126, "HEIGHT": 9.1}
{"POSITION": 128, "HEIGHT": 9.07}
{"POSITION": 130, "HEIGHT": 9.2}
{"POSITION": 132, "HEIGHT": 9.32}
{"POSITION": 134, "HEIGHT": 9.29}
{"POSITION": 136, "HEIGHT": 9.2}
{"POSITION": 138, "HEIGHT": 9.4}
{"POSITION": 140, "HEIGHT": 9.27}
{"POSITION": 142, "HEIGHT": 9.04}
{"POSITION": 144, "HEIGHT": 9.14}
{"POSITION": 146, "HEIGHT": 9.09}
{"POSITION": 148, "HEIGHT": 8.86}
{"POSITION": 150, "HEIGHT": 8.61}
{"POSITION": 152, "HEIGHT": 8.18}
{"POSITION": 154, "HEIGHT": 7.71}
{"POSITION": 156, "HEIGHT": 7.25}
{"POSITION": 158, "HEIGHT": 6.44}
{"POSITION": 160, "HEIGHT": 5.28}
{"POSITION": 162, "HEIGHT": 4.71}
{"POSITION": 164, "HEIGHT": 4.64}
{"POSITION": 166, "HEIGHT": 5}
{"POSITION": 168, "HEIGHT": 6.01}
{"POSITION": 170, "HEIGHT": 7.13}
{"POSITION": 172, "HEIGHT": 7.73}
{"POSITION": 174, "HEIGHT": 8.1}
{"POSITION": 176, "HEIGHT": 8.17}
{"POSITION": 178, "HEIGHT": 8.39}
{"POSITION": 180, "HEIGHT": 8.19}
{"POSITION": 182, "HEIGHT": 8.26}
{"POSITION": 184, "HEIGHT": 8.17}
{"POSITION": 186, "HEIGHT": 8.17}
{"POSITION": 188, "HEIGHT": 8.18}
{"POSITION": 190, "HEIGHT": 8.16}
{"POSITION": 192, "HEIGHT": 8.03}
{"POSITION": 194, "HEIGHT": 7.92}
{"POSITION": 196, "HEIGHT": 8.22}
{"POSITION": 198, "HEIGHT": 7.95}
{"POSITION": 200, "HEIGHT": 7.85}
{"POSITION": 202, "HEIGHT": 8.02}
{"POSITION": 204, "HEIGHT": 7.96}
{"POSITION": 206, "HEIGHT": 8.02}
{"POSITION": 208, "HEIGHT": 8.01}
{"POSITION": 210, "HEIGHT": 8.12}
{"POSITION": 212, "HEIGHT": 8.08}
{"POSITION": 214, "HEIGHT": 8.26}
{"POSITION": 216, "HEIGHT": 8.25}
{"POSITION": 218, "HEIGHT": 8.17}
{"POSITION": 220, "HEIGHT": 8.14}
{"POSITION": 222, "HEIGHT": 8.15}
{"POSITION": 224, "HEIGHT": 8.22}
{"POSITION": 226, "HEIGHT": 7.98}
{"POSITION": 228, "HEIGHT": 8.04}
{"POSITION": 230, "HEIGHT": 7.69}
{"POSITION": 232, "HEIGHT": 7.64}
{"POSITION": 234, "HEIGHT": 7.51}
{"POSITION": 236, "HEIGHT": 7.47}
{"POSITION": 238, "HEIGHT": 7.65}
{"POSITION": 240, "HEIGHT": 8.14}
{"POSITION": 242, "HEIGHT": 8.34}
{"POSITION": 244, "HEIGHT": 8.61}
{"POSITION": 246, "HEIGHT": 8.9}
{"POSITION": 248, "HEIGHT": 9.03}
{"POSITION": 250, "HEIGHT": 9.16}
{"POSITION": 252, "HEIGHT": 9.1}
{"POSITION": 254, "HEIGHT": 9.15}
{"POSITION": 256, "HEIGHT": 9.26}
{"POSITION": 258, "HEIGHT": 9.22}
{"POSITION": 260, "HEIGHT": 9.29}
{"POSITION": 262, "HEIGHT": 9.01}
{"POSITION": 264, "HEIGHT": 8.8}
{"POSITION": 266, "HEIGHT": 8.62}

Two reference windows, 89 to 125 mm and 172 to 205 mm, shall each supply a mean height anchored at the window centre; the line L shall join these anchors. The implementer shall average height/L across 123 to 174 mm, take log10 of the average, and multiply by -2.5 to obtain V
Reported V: 0.09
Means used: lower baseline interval 9.08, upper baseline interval 8.1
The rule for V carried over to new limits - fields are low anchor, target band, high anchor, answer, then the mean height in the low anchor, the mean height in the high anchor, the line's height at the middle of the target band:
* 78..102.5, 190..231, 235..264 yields 0.09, 8.75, 8.74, 8.74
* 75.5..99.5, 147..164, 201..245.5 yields 0.19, 8.66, 8.03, 8.35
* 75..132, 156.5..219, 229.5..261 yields 0.15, 8.93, 8.52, 8.69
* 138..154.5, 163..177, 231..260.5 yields 0.29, 8.81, 8.55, 8.75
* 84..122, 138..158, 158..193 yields -0.08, 9.02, 7.17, 7.87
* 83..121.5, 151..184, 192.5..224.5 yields 0.20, 9.01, 8.08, 8.44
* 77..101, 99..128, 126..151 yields -0.03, 8.7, 9.12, 8.91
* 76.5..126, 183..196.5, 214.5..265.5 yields 0.06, 8.93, 8.44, 8.62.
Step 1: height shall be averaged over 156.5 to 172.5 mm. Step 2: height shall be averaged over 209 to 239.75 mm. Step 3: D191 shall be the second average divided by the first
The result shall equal 1.36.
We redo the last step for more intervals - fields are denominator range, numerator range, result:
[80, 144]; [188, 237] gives 0.88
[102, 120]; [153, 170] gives 0.65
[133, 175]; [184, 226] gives 1.06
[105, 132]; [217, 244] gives 0.87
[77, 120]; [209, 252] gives 0.92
